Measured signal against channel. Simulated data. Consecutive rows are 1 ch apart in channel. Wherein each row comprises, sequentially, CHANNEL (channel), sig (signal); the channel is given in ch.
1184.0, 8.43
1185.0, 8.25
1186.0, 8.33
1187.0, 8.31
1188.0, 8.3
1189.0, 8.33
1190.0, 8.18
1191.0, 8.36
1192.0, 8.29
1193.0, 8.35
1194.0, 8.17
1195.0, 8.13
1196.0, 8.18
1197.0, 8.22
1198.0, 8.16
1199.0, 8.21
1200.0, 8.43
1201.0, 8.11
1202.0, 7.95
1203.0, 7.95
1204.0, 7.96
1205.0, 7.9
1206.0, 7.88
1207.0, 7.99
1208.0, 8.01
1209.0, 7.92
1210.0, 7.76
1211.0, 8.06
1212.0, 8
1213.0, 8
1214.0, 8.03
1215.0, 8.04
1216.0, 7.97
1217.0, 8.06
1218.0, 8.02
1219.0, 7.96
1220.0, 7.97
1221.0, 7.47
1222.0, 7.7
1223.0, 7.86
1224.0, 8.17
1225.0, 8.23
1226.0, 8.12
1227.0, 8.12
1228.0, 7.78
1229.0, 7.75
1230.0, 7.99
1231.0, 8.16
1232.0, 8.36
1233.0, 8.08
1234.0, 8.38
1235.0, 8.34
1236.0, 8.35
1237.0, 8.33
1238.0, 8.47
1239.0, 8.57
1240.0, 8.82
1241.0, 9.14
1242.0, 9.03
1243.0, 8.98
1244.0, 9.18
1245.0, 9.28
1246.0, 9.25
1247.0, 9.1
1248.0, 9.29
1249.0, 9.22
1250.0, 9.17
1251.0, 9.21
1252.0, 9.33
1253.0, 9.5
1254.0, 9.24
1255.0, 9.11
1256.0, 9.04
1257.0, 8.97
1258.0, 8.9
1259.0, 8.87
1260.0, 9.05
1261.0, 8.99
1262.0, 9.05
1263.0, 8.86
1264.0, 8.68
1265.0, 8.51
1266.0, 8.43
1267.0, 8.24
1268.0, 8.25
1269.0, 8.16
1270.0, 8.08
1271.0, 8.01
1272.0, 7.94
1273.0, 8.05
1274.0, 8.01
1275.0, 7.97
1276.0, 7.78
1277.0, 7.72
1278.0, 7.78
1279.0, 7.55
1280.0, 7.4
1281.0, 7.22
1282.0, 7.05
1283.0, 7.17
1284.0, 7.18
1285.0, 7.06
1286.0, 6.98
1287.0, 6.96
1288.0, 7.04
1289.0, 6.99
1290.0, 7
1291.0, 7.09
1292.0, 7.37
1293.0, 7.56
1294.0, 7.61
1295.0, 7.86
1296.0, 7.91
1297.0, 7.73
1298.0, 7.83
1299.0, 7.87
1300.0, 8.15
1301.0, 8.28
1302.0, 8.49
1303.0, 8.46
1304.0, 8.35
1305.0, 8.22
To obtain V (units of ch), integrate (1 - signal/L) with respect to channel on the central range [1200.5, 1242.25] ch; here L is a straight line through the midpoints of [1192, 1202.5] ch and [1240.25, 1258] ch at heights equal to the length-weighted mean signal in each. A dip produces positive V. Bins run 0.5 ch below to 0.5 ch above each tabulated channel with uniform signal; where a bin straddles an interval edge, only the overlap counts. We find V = 2.6 ch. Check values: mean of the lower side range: 8.2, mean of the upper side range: 9.17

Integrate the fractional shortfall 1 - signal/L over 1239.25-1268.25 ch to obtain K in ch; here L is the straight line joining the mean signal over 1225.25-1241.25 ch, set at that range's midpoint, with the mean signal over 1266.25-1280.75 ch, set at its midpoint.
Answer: -3.2 ch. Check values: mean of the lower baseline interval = 8.28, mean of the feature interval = 8.99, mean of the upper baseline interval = 7.92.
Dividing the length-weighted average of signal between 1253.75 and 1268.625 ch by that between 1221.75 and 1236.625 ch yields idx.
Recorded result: 1.09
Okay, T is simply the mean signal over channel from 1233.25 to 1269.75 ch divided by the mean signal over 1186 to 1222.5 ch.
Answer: 1.10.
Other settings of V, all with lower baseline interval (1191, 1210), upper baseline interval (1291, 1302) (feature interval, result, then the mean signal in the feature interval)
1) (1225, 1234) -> -0.1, 8.07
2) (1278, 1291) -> 1.1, 7.16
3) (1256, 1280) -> -1.3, 8.34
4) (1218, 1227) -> 0.1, 7.95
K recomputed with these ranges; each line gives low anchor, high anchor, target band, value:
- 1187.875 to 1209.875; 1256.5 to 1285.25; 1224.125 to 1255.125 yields -2.21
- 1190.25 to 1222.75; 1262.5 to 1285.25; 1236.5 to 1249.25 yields -1.63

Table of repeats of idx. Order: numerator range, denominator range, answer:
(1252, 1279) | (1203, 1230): 1.07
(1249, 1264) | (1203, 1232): 1.14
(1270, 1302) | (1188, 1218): 0.94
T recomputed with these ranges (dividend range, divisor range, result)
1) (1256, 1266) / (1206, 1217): 1.11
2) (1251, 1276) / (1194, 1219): 1.07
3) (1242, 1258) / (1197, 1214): 1.14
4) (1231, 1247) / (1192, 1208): 1.07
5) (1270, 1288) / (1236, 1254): 0.83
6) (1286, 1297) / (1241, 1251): 0.80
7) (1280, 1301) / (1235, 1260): 0.82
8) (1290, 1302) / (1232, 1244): 0.90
